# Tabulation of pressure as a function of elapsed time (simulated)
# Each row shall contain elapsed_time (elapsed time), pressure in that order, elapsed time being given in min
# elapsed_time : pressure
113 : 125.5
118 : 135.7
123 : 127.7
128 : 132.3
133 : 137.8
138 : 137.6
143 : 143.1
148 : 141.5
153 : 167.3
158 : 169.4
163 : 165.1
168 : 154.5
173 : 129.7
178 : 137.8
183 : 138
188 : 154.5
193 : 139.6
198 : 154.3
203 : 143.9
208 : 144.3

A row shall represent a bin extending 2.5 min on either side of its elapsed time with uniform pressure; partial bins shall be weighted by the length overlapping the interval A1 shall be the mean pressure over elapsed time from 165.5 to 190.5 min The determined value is 143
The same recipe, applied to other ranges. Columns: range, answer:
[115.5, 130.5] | 132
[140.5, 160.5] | 155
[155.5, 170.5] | 163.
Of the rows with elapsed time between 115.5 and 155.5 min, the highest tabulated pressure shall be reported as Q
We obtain 167.3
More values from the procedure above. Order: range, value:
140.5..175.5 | 169.4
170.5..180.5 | 137.8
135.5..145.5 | 143.1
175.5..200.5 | 154.5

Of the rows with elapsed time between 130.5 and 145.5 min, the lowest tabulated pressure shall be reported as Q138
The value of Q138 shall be 137.6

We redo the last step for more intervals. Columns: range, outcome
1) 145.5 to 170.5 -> 141.5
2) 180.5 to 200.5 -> 138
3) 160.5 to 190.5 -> 129.7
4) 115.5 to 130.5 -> 127.7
